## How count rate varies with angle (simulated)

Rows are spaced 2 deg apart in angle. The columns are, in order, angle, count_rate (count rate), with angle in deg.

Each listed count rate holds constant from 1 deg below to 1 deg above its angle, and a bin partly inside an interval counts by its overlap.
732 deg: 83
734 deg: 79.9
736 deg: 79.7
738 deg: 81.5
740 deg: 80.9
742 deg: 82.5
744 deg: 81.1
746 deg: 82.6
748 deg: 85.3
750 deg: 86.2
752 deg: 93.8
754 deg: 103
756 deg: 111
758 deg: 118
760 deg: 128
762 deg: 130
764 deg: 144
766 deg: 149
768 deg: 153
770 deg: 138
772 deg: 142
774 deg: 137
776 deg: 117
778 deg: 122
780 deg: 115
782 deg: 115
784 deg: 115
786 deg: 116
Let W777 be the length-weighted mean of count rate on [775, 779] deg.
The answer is 120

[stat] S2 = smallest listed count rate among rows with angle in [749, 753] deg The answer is 86.2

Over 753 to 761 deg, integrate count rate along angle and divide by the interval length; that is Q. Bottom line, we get 115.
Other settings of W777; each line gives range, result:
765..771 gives 147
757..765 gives 130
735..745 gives 81.1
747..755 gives 92.1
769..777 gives 134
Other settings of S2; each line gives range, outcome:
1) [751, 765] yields 93.8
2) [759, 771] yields 128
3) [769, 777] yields 117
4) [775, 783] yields 115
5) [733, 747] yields 79.7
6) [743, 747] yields 81.1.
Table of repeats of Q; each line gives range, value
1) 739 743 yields 81.7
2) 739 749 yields 82.5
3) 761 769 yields 144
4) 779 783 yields 115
